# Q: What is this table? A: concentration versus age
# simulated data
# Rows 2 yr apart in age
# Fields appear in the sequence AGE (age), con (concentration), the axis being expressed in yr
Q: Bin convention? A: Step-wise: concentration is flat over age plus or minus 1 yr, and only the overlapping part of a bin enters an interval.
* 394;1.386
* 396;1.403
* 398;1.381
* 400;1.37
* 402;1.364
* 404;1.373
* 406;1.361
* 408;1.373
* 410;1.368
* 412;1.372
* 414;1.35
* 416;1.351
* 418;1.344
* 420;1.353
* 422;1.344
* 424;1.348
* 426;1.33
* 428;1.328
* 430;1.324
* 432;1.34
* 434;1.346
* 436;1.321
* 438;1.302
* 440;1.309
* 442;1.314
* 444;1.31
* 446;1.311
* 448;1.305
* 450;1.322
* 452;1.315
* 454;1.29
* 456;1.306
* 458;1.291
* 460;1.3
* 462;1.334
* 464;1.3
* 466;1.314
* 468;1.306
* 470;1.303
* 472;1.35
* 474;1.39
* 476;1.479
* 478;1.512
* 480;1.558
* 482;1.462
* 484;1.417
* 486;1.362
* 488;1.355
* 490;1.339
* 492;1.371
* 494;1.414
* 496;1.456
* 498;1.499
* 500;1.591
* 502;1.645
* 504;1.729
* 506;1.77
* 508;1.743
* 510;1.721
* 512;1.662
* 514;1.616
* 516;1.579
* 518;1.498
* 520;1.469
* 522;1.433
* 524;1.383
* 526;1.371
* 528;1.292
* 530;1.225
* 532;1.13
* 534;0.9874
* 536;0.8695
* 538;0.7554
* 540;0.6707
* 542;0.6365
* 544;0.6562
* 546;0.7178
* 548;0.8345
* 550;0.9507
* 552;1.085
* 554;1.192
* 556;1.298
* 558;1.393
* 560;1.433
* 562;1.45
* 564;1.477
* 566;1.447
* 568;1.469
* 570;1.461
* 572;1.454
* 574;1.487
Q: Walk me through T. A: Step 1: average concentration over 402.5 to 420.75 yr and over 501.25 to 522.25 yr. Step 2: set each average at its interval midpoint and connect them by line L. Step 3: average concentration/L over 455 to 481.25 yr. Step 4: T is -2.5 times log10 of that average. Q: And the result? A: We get 0.11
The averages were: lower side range 1.36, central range 1.37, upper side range 1.63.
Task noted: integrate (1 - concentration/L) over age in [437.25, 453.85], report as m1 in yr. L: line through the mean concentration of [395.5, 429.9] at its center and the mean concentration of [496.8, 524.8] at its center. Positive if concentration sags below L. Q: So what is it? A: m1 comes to 1.5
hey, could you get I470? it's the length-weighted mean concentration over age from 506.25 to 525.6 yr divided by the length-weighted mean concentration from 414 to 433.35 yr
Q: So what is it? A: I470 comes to 1.17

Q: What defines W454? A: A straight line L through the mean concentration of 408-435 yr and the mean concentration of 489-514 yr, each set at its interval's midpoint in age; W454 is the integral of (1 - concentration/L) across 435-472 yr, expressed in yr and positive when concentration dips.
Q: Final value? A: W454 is 3.3 yr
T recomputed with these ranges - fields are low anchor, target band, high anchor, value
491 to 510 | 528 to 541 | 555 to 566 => 0.471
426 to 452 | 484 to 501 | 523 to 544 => -0.235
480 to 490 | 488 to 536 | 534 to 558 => -0.227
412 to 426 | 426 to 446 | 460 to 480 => 0.028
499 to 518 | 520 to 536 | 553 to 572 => 0.251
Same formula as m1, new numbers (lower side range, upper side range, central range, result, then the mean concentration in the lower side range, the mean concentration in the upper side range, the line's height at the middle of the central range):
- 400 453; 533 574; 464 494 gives -3.5 yr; 1.34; 1.12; 1.25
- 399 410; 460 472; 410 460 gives 0.6 yr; 1.37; 1.31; 1.34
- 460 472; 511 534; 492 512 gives -3.4 yr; 1.31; 1.4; 1.37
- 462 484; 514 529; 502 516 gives -2.6 yr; 1.4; 1.44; 1.43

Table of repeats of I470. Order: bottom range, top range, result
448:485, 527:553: 0.67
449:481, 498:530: 1.15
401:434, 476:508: 1.11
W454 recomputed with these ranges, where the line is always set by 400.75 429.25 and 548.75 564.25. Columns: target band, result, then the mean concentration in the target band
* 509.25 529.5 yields -3.16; 1.49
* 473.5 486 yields -1.42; 1.46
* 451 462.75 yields 0.21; 1.31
